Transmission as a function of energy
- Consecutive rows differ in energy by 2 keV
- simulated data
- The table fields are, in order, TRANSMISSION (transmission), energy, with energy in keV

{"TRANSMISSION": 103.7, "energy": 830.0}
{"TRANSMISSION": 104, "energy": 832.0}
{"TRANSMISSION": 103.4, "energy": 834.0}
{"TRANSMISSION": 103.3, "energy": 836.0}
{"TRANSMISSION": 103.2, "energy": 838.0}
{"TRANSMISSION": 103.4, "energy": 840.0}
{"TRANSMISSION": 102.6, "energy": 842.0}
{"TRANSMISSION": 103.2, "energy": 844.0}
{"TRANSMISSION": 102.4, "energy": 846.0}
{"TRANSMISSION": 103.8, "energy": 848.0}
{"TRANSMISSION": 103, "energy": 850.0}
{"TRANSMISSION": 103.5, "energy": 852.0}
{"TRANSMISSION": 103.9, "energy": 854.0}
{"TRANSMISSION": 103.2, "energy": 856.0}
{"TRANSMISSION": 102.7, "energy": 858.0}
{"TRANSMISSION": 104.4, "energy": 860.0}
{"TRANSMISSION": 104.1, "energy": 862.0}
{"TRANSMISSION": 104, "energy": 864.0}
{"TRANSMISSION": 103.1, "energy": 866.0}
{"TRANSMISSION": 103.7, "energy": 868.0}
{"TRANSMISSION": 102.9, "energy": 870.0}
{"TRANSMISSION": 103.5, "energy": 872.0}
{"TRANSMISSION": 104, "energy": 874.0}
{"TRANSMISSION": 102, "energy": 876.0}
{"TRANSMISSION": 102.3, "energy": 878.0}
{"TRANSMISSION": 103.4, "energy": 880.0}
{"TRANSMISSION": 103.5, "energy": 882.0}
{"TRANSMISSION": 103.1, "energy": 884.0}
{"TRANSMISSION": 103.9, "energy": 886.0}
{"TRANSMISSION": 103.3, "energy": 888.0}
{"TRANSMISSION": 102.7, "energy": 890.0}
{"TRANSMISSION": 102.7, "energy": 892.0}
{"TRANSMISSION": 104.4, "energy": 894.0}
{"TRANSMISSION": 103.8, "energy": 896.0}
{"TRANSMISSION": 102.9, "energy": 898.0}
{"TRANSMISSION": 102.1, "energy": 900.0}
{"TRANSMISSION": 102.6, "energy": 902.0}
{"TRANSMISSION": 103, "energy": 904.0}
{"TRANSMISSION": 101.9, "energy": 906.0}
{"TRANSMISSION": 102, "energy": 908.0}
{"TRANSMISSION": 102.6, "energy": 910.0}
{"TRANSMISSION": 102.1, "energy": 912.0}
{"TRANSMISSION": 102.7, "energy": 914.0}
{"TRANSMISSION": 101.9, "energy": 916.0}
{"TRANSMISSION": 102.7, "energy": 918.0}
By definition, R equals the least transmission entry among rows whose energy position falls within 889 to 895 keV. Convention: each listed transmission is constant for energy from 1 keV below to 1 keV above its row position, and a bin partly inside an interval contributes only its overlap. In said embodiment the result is 102.7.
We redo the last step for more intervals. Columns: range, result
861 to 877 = 102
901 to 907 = 101.9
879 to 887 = 103.1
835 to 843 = 102.6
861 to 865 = 104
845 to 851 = 102.4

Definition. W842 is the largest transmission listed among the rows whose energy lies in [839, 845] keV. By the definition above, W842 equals 103.4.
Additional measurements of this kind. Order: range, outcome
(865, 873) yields 103.7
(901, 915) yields 103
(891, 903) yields 104.4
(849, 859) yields 103.9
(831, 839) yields 104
